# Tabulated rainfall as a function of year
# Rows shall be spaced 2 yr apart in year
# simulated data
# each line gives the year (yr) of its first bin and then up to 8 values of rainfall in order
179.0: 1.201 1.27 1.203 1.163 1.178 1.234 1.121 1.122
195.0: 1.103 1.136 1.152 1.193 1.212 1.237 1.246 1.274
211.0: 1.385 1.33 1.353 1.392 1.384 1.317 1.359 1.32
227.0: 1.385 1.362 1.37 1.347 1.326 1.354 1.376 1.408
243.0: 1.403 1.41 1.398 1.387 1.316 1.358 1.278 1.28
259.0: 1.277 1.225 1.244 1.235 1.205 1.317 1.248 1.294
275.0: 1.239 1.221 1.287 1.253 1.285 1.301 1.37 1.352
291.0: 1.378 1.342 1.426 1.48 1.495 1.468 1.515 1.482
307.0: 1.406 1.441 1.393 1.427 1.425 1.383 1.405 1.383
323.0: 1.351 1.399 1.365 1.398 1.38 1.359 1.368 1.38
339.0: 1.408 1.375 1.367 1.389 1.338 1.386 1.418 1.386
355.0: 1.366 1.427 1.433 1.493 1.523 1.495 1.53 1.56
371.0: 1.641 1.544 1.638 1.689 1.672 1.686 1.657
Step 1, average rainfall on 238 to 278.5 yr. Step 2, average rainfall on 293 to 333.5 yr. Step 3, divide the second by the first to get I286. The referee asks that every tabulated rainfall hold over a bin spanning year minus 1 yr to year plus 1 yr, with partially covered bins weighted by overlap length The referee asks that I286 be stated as 1.09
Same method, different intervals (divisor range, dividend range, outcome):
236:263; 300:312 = 1.08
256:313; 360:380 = 1.18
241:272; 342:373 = 1.11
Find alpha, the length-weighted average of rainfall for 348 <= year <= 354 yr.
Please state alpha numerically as 1.4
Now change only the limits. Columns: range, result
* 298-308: 1.47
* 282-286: 1.29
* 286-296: 1.37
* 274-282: 1.25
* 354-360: 1.41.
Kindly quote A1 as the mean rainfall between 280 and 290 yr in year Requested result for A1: 1.31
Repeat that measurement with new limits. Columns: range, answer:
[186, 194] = 1.16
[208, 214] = 1.33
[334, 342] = 1.38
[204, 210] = 1.25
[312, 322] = 1.4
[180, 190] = 1.21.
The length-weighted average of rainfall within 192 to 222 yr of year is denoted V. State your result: 1.26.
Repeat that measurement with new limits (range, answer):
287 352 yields 1.4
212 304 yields 1.34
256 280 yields 1.26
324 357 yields 1.38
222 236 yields 1.35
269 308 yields 1.36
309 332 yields 1.39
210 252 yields 1.37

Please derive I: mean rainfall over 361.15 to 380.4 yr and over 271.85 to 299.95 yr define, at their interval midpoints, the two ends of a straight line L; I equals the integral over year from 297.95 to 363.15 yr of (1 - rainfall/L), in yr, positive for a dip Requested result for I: 2.5 yr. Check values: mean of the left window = 1.34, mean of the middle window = 1.41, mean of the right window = 1.59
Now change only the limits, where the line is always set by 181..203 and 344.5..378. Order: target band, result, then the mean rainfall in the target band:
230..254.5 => -2.07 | 1.37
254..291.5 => 1.23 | 1.28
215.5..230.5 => -1.64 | 1.36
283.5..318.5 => -1.05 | 1.41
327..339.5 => 0.47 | 1.38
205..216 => -0.98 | 1.31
